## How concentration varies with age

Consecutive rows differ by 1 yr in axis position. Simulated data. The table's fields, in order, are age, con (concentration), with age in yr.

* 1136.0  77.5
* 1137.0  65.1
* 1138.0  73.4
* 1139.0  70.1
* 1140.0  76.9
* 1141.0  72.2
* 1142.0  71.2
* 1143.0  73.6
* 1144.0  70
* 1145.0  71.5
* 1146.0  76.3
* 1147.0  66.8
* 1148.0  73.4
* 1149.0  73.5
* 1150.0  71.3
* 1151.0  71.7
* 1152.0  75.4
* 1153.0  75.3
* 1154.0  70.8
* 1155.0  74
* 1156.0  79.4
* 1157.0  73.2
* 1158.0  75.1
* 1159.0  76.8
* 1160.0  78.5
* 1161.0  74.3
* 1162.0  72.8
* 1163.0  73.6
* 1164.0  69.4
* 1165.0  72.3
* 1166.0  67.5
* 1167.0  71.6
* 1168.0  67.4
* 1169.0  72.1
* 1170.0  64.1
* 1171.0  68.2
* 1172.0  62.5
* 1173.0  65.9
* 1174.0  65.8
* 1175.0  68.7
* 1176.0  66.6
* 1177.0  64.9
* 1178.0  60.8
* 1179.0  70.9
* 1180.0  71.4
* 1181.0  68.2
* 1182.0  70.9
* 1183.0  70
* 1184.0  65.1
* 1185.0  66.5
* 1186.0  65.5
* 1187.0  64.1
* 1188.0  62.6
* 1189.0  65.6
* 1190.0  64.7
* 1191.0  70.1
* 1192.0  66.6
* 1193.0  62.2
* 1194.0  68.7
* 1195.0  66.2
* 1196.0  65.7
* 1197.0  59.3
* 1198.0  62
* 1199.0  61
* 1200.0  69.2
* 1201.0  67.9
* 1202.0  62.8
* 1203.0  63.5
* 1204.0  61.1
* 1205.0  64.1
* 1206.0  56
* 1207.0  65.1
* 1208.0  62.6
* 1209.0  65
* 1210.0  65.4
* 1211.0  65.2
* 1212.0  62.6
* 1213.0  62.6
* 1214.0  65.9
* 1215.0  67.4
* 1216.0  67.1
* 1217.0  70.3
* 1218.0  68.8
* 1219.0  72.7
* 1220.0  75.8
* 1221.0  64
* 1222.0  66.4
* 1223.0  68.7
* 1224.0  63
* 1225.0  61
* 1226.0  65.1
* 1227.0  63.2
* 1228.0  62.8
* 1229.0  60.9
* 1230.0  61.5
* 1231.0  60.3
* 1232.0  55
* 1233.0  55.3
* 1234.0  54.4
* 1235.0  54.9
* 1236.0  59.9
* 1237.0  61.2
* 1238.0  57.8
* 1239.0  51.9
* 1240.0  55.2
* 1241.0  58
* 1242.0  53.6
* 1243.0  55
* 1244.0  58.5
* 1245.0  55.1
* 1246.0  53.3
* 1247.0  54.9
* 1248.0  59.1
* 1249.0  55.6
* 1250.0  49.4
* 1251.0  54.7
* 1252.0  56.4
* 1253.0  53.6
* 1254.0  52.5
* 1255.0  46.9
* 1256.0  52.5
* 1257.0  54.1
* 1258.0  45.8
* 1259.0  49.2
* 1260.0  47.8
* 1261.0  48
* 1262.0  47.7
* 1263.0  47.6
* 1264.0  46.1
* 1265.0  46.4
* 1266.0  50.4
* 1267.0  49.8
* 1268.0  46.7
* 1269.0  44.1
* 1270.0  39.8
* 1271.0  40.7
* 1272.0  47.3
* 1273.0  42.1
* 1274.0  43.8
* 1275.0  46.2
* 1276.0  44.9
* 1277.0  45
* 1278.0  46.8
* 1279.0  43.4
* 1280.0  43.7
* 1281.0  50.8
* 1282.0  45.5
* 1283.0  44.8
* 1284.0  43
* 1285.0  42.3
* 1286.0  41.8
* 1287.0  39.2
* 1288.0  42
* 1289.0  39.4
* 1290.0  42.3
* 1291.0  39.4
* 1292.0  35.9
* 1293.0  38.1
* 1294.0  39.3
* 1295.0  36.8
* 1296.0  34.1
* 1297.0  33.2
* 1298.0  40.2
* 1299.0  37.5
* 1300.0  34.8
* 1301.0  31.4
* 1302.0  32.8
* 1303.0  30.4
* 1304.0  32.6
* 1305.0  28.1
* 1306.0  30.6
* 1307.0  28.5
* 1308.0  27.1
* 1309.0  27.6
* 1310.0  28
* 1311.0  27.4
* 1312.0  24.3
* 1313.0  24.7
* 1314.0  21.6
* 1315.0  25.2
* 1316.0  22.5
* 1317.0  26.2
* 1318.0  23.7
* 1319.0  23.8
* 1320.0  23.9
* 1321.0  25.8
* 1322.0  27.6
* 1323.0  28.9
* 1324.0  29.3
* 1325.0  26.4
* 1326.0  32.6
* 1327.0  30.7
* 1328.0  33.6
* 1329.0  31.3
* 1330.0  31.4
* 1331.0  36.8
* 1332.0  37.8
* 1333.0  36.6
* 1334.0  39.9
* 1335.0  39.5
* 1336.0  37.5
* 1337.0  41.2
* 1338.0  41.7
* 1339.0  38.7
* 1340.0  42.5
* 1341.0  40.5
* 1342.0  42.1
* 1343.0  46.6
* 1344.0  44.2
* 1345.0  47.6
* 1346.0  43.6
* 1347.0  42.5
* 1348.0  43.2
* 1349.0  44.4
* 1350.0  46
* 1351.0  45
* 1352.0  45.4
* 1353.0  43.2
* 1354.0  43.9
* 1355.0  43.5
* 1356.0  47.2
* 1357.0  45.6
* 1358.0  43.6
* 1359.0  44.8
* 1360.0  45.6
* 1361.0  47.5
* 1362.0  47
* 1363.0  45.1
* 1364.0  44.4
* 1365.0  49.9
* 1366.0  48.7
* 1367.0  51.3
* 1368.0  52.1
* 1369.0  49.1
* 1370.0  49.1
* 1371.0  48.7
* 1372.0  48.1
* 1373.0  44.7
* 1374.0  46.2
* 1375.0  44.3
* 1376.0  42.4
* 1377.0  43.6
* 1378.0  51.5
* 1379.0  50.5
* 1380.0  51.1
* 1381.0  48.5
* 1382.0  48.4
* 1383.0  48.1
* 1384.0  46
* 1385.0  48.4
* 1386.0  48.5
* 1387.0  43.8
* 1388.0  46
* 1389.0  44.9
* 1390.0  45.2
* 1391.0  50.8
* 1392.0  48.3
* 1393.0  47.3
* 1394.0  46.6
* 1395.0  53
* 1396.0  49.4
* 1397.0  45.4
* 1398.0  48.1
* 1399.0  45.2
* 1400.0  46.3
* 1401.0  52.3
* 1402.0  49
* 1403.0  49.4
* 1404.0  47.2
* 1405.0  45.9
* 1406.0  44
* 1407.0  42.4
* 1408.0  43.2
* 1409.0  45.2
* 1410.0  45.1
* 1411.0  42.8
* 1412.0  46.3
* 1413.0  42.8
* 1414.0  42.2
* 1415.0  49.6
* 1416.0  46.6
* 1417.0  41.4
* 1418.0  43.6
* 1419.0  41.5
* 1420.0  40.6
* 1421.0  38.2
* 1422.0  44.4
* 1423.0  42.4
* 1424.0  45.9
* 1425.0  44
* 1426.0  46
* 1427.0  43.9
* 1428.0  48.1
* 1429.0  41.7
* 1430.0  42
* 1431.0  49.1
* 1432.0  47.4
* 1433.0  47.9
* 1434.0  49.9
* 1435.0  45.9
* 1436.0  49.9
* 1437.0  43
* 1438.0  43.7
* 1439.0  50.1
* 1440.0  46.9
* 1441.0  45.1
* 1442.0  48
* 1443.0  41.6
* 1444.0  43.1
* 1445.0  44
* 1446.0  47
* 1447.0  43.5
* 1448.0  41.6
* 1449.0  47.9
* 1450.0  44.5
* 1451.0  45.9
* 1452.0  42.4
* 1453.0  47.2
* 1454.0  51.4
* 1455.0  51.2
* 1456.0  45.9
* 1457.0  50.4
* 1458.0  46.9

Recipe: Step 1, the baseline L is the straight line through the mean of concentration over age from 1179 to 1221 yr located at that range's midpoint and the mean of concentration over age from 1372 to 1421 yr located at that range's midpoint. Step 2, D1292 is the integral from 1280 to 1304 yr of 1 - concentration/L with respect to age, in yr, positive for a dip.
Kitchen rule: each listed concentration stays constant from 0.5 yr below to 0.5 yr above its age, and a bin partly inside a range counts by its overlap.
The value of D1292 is 7.6 yr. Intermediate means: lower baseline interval 65.8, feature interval 38.9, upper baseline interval 46.3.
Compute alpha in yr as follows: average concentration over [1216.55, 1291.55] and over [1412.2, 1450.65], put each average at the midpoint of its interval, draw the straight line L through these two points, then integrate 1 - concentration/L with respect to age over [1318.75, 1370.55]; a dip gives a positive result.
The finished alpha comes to 8.3 yr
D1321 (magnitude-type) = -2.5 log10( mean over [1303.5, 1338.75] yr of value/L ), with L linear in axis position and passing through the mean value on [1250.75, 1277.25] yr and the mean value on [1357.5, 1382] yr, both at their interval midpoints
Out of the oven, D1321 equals 0.49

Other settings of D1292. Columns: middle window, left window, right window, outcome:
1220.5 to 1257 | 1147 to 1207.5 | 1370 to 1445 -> 2.84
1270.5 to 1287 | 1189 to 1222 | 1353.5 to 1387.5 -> 3.72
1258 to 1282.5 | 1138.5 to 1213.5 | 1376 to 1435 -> 5.48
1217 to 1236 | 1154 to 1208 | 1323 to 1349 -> -1.31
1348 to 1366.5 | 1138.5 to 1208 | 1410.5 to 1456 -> 2.31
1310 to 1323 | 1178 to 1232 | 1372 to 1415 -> 7.01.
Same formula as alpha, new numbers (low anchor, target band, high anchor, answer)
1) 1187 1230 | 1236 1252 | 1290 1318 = -1.0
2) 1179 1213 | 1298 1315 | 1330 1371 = 7.0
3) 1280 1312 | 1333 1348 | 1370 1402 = 0.0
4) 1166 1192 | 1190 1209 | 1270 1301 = -0.7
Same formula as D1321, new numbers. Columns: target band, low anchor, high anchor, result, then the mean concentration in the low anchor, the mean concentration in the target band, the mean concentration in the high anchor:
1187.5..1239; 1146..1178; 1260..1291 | -0.082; 71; 63.6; 44.7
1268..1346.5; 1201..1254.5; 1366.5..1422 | 0.433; 60.8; 36.3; 46.5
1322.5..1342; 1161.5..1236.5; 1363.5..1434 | 0.418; 65.3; 35.8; 46.4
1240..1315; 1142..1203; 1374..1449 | 0.352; 69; 42.8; 45.9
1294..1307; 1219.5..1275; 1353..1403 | 0.463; 54.2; 33.6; 47.3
